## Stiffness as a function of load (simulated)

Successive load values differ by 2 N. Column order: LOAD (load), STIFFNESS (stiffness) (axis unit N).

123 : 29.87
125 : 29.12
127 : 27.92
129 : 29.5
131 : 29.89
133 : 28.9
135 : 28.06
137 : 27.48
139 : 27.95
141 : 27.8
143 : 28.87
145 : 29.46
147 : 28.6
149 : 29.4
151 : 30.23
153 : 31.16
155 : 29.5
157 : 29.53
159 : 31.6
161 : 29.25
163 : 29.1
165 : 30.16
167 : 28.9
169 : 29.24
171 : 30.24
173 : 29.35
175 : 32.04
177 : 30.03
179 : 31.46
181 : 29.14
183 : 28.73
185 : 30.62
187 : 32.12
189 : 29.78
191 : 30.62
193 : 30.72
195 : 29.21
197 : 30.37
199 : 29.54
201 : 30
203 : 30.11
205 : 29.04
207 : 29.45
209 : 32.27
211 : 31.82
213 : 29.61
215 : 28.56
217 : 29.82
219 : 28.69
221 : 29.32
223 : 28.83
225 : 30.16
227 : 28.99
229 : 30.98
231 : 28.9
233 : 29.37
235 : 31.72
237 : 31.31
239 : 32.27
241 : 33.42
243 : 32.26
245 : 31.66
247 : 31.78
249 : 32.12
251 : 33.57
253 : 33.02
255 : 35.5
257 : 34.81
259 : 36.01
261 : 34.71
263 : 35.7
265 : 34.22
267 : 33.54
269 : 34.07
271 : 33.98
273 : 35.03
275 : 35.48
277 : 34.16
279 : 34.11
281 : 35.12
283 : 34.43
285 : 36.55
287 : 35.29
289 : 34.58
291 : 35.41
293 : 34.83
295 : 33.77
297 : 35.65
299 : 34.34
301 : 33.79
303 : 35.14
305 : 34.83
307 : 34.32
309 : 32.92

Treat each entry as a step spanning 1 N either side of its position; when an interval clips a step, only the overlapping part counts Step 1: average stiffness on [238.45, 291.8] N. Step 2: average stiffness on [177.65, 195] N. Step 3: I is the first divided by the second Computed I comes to 1.13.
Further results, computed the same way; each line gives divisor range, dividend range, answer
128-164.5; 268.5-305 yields 1.19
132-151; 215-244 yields 1.06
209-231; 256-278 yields 1.17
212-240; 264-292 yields 1.16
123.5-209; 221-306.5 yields 1.13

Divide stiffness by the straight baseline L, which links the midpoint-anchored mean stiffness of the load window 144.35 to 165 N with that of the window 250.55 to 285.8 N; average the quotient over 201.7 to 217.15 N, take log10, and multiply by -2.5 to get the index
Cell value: 0.07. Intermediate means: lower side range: 29.8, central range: 30.1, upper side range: 34.7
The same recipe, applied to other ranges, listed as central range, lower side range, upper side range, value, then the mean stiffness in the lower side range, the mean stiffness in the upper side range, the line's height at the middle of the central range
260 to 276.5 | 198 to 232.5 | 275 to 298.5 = -0.032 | 29.8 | 34.9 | 33.6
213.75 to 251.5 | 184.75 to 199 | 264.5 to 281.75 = 0.060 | 30.4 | 34.4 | 32.4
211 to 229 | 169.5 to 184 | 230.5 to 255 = 0.066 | 30.1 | 32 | 31.3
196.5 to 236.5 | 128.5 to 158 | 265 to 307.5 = 0.072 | 29.1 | 34.7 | 31.9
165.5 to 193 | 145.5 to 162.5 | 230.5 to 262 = 0.016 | 29.9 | 32.7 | 30.6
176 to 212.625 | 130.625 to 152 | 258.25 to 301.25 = 0.028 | 28.8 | 34.8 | 31.1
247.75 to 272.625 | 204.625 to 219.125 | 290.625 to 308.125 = -0.055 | 30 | 34.6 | 32.6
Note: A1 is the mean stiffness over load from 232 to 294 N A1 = 33.9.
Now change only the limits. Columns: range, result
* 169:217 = 30.2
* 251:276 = 34.6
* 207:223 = 29.9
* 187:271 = 31.5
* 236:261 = 33.2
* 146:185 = 29.9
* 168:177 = 30.2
